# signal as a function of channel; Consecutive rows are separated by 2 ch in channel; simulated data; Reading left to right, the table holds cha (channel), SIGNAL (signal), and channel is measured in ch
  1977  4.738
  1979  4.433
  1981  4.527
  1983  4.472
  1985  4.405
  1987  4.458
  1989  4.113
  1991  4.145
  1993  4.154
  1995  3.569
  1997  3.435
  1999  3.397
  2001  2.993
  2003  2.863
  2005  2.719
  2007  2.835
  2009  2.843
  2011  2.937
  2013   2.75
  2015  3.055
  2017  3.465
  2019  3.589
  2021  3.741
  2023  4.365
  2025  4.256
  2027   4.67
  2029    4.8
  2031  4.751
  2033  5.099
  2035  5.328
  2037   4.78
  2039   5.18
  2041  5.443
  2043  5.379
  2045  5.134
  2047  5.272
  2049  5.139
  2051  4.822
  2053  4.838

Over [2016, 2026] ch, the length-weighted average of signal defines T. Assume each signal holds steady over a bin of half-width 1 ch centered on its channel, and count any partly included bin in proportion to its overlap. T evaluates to 3.88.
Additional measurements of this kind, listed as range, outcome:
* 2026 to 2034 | 4.83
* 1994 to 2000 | 3.47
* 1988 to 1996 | 4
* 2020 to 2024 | 4.05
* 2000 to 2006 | 2.86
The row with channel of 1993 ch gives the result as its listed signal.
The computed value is 4.154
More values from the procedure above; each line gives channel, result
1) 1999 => 3.397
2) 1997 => 3.435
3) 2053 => 4.838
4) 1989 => 4.113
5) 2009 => 2.843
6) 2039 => 5.18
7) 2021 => 3.741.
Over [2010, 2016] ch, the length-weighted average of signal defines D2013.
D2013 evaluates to 2.91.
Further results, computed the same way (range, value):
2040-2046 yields 5.32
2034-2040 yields 5.1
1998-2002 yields 3.19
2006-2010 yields 2.84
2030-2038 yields 4.99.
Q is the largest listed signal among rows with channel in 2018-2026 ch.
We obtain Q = 4.365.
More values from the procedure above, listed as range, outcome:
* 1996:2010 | 3.435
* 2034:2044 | 5.443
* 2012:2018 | 3.465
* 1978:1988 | 4.527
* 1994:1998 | 3.569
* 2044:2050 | 5.272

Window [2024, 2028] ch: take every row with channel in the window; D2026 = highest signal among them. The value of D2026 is 4.67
